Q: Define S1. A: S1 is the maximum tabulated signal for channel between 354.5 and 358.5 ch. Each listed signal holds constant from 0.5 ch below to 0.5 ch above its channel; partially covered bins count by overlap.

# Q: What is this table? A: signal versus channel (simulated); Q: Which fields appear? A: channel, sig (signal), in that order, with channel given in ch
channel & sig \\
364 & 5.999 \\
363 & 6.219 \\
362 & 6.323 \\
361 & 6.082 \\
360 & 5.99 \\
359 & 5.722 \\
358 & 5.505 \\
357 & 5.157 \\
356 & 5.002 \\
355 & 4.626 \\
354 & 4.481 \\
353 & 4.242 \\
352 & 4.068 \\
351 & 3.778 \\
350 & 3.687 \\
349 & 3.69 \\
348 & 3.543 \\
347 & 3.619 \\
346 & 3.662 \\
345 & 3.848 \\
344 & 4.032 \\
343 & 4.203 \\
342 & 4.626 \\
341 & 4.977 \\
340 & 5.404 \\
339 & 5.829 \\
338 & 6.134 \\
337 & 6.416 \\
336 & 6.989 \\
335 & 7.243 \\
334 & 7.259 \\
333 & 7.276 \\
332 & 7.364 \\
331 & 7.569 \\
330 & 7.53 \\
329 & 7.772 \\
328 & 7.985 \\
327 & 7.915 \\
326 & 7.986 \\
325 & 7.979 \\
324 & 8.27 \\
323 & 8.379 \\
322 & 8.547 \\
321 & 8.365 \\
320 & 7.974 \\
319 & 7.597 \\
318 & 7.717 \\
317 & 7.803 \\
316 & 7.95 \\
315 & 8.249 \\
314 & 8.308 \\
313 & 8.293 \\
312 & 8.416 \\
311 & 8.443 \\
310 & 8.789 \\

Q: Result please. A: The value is 5.505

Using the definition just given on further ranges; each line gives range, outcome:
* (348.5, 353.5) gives 4.242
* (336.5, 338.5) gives 6.416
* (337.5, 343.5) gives 6.134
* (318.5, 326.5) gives 8.547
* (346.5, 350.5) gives 3.69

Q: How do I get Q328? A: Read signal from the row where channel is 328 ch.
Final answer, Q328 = 7.985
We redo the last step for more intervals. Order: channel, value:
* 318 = 7.717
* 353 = 4.242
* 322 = 8.547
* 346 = 3.662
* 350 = 3.687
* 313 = 8.293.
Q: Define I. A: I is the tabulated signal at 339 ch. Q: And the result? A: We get 5.829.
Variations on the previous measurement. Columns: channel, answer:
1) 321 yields 8.365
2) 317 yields 7.803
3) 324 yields 8.27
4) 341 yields 4.977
